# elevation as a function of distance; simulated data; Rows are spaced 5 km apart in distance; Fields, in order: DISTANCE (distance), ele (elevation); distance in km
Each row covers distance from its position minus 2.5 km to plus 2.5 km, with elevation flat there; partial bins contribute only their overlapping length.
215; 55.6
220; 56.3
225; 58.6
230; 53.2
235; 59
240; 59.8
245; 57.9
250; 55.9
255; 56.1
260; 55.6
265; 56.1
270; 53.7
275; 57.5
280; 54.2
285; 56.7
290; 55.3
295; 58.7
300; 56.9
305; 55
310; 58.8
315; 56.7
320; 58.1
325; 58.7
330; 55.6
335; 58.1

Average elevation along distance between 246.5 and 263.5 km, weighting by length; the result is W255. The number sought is 56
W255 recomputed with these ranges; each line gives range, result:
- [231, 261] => 57.3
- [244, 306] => 56.1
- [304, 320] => 57.2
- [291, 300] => 57.6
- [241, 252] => 57.3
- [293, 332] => 57.3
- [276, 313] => 56.6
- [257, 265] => 55.8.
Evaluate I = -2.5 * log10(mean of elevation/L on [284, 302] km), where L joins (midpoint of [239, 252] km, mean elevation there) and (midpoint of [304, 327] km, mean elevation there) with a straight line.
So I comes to 0.01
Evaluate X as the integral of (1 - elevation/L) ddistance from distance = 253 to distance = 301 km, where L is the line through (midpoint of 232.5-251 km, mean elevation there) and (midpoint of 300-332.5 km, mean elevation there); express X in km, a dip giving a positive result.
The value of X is 1.4 km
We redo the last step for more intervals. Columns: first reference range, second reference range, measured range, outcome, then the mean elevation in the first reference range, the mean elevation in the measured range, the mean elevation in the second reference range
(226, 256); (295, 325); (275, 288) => 0.3 km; 57.1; 55.8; 57.4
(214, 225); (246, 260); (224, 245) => -0.5 km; 56.6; 57.6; 56.1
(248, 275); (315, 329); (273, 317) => 0.2 km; 55.7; 56.6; 57.8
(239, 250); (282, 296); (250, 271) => 0.7 km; 58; 55.6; 56.6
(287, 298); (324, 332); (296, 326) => -0.2 km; 57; 57.4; 57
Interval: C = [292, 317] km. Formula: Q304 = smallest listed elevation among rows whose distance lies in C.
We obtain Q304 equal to 55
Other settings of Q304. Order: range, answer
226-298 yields 53.2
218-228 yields 56.3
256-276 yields 53.7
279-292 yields 54.2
